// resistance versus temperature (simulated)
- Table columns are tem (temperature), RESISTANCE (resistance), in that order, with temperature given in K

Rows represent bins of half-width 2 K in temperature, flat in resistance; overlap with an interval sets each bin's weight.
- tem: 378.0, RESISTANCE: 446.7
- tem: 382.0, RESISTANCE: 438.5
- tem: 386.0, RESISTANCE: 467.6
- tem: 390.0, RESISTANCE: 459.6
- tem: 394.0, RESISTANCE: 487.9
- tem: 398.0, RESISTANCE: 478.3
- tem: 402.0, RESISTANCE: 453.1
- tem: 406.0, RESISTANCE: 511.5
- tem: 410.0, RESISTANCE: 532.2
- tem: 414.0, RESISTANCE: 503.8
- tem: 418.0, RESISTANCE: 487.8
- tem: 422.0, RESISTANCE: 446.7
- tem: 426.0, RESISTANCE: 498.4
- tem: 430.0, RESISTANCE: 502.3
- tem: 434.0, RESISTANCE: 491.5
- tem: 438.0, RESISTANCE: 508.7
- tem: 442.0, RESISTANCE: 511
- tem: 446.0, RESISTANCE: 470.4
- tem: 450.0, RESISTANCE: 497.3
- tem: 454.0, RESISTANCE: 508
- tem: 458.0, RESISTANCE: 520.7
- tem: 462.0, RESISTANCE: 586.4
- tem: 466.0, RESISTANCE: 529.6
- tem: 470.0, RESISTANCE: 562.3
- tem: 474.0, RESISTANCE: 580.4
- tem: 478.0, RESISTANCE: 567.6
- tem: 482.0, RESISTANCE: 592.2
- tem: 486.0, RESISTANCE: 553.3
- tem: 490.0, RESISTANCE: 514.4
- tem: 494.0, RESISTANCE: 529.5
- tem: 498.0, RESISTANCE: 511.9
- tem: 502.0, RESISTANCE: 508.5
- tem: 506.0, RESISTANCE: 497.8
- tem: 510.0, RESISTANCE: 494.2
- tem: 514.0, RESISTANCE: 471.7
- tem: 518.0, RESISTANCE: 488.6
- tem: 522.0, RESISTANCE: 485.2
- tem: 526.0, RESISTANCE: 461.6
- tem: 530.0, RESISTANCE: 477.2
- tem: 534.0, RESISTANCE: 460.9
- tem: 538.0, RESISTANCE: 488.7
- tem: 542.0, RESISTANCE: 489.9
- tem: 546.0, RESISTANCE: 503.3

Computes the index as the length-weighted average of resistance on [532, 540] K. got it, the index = 475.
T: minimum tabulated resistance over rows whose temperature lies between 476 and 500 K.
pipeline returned 511.9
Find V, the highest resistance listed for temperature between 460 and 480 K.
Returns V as 586.4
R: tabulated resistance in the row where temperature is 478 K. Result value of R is 567.6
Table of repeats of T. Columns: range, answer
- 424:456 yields 470.4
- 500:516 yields 471.7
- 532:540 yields 460.9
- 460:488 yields 529.6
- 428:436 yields 491.5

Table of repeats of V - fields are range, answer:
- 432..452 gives 511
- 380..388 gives 467.6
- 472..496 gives 592.2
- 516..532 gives 488.6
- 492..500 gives 529.5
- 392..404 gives 487.9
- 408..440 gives 532.2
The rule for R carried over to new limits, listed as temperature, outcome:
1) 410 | 532.2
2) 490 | 514.4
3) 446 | 470.4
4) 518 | 488.6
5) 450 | 497.3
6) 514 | 471.7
